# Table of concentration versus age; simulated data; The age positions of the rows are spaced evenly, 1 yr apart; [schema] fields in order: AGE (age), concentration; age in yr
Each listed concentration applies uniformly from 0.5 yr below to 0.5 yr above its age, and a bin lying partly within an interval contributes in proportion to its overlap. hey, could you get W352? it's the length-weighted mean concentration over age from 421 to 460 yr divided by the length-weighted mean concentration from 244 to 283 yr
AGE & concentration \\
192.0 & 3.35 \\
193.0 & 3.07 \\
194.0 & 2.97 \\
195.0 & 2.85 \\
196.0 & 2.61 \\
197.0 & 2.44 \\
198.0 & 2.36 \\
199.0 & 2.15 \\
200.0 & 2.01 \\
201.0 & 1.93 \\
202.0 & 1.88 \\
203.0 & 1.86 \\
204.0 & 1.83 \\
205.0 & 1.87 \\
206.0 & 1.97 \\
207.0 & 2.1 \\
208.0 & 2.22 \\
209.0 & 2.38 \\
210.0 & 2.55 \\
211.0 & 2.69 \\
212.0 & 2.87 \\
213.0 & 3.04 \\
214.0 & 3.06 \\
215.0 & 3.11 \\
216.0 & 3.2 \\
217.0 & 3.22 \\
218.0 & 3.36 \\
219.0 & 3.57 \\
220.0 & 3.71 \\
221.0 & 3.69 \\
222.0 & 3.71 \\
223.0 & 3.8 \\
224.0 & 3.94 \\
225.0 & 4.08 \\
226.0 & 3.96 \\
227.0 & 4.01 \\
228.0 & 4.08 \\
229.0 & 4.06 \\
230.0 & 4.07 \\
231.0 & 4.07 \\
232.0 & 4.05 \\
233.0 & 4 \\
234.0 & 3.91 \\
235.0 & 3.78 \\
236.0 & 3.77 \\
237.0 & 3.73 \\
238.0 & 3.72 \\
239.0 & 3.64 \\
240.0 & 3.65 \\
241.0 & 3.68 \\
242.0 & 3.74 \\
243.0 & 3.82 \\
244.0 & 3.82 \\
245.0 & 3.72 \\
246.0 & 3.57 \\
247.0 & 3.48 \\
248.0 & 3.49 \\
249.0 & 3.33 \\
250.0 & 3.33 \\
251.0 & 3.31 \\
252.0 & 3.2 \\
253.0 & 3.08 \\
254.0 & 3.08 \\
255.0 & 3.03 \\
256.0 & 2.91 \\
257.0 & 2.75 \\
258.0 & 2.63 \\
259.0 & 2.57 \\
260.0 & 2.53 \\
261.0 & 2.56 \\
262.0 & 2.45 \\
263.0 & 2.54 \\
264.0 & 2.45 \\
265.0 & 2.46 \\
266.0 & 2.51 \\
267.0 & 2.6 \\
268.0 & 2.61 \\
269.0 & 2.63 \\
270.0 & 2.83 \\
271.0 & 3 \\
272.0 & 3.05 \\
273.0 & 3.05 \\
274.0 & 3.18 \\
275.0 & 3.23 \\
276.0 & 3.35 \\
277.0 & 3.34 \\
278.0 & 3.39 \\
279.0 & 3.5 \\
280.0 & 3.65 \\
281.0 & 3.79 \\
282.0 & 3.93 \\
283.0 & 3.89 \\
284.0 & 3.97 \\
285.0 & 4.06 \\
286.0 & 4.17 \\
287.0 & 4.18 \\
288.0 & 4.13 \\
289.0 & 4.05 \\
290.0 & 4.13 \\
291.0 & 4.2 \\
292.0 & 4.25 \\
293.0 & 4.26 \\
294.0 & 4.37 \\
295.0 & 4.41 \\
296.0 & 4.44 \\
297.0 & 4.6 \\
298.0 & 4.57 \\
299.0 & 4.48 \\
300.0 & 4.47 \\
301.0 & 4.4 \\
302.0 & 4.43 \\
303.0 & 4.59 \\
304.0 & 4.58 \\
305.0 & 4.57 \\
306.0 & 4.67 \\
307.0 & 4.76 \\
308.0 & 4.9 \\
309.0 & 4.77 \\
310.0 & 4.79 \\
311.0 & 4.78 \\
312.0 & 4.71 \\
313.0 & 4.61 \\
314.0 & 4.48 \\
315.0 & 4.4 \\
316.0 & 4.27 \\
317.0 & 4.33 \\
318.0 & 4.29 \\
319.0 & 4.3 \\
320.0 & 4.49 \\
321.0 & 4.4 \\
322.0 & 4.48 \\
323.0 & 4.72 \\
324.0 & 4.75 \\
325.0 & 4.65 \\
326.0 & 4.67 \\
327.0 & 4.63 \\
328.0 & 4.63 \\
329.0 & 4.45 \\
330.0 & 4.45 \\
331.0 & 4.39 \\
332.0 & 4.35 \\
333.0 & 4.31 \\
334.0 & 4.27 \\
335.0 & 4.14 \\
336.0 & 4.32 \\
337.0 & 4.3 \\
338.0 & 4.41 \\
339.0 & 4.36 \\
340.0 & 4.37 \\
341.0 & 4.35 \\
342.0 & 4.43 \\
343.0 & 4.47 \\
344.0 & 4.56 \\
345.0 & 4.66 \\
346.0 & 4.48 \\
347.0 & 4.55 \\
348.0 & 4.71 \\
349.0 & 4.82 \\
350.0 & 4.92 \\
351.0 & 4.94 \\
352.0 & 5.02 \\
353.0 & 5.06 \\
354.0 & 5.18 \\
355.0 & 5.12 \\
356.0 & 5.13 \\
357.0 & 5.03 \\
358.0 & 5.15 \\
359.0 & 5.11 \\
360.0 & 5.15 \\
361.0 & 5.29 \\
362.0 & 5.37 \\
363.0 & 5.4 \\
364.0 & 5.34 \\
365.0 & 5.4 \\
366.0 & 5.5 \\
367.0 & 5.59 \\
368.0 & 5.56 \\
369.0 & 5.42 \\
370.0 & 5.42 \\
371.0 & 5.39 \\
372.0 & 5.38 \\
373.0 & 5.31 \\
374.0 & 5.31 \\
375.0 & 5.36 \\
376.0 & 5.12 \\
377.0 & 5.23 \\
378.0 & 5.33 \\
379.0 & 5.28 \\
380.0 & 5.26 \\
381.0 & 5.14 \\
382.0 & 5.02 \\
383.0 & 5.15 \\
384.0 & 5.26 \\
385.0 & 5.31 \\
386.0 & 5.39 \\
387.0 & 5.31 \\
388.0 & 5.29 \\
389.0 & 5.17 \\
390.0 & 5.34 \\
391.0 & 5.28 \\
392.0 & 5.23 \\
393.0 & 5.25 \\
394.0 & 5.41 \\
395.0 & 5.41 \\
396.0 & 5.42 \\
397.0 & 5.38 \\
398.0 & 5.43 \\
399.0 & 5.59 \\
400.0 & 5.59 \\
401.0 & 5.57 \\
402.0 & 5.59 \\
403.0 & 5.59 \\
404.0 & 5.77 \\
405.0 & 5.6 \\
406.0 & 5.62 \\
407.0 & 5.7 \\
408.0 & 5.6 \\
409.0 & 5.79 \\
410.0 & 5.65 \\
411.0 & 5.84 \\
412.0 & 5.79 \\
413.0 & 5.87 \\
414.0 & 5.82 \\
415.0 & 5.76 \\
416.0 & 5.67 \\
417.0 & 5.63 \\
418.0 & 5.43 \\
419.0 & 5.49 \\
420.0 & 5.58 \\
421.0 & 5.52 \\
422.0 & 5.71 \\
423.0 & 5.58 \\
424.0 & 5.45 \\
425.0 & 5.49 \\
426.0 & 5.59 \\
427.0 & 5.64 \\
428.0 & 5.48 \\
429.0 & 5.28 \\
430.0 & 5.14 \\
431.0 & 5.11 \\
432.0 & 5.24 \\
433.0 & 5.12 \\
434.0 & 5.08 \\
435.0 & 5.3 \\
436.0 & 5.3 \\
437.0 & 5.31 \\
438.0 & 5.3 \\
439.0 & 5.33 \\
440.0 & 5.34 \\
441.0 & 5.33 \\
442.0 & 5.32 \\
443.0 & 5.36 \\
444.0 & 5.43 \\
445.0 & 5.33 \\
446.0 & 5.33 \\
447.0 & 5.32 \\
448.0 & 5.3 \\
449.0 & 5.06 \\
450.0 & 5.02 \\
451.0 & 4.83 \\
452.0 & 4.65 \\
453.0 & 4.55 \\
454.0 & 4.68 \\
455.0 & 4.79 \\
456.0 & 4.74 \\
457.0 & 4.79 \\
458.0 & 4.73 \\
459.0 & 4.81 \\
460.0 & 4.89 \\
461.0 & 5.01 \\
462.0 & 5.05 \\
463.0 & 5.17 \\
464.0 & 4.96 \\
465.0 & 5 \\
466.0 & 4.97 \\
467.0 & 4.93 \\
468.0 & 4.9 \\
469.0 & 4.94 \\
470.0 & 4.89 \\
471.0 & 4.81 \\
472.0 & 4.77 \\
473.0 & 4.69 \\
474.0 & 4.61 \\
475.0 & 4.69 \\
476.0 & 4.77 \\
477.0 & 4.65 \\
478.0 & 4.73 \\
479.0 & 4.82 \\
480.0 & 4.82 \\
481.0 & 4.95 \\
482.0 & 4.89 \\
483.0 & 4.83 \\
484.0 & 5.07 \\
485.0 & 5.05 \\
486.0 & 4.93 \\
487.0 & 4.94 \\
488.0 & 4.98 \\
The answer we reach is 1.69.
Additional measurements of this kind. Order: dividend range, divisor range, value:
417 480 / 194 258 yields 1.60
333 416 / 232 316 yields 1.40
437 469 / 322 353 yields 1.11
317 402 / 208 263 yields 1.46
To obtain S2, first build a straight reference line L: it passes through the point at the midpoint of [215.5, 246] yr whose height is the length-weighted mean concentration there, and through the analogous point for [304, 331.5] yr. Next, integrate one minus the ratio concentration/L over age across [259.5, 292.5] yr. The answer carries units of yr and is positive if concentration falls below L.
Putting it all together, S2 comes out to 6.9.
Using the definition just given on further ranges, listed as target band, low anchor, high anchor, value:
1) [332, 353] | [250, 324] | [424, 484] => -1.60 yr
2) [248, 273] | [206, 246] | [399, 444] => 6.66 yr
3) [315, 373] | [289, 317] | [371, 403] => 1.54 yr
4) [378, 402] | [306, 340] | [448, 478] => -3.41 yr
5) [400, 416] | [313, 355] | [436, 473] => -2.85 yr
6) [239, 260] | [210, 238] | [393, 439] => 3.11 yr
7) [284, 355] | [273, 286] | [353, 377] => -2.11 yr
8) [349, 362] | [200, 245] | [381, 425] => -0.45 yr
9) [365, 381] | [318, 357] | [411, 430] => -1.09 yr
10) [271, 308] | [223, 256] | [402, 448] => 1.10 yr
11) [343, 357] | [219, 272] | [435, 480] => -2.30 yr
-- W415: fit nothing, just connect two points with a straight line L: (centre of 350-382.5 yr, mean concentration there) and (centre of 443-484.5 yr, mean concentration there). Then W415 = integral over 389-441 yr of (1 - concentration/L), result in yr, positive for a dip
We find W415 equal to -4.1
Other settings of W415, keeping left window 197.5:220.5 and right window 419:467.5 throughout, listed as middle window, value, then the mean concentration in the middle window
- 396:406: -1.8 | 5.56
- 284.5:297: -2.7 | 4.24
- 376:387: -1.8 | 5.24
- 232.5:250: -4.6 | 3.69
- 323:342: -2.4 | 4.44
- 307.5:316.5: -2.2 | 4.63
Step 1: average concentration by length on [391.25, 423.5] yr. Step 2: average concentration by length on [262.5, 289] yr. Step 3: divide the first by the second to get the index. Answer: 1.69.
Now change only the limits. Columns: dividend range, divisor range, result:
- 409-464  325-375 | 1.08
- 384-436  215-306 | 1.52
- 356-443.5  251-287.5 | 1.73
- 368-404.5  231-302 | 1.52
